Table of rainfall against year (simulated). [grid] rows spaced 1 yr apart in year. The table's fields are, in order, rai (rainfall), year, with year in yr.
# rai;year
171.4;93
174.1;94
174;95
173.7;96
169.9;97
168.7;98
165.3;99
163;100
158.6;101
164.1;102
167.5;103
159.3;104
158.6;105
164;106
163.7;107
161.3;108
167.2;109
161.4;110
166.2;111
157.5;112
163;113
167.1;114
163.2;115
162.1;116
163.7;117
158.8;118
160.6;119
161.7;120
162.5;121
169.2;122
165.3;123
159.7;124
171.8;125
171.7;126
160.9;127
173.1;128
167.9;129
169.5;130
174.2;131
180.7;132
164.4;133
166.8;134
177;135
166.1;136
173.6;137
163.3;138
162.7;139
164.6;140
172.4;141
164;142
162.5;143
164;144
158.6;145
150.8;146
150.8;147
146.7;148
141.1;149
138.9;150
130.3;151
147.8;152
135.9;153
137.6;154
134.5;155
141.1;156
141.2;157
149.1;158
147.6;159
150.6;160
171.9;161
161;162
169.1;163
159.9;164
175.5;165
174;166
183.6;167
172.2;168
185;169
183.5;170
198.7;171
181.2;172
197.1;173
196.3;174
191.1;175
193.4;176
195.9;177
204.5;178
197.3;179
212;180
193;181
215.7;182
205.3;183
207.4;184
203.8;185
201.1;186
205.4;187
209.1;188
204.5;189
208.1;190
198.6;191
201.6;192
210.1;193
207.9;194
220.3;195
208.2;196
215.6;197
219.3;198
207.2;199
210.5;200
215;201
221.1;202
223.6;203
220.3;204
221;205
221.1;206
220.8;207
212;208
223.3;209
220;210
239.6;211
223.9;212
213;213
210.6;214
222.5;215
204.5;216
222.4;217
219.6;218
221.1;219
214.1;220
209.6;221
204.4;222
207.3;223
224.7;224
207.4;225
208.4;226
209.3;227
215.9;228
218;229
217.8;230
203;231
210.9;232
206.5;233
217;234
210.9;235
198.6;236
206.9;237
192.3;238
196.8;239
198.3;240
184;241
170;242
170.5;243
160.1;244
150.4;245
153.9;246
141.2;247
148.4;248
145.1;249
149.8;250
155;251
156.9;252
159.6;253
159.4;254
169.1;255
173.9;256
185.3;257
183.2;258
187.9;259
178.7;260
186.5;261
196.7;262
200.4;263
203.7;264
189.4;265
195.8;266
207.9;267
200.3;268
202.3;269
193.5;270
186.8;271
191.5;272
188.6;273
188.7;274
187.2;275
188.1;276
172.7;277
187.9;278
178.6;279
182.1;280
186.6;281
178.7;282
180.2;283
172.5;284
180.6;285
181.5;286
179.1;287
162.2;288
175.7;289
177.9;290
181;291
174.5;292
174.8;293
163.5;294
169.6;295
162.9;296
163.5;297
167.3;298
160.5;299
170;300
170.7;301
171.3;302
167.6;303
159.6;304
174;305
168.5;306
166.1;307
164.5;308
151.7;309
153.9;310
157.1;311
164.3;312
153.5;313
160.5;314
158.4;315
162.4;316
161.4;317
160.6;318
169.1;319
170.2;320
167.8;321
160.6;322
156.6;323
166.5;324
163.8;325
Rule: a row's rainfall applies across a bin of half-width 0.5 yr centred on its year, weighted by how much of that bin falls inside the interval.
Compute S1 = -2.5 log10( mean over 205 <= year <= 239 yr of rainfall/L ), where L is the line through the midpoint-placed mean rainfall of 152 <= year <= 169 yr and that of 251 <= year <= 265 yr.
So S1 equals -0.24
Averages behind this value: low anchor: 157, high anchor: 180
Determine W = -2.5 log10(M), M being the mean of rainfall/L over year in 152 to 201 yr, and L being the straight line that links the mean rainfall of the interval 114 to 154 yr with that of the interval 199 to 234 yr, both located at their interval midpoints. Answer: 0.02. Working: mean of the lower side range 161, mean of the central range 187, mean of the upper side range 216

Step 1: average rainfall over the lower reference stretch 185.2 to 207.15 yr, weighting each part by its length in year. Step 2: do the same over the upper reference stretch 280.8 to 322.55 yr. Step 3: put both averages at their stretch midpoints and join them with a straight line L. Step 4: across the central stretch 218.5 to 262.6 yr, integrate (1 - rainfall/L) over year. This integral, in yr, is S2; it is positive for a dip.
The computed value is 1.3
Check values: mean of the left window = 212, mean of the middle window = 188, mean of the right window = 168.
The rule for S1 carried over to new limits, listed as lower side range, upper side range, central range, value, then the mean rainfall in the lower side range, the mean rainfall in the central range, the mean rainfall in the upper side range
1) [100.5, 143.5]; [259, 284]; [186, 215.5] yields -0.20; 165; 215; 189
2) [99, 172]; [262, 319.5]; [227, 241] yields -0.21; 162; 206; 176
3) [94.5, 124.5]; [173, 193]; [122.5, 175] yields 0.13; 164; 164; 202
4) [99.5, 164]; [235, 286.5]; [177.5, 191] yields -0.21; 160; 205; 180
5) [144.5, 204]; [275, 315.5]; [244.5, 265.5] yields 0.03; 184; 170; 171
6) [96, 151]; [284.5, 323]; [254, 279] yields -0.14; 163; 189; 167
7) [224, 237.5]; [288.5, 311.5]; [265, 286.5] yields -0.03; 211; 187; 167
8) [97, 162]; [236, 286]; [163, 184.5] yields -0.15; 160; 191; 180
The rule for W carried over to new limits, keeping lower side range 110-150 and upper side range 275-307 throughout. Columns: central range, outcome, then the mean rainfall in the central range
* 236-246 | -0.06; 181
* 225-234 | -0.24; 211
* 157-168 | 0.01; 164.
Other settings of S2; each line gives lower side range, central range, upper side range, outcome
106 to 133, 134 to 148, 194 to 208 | 1.2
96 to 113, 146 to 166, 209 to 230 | 4.0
